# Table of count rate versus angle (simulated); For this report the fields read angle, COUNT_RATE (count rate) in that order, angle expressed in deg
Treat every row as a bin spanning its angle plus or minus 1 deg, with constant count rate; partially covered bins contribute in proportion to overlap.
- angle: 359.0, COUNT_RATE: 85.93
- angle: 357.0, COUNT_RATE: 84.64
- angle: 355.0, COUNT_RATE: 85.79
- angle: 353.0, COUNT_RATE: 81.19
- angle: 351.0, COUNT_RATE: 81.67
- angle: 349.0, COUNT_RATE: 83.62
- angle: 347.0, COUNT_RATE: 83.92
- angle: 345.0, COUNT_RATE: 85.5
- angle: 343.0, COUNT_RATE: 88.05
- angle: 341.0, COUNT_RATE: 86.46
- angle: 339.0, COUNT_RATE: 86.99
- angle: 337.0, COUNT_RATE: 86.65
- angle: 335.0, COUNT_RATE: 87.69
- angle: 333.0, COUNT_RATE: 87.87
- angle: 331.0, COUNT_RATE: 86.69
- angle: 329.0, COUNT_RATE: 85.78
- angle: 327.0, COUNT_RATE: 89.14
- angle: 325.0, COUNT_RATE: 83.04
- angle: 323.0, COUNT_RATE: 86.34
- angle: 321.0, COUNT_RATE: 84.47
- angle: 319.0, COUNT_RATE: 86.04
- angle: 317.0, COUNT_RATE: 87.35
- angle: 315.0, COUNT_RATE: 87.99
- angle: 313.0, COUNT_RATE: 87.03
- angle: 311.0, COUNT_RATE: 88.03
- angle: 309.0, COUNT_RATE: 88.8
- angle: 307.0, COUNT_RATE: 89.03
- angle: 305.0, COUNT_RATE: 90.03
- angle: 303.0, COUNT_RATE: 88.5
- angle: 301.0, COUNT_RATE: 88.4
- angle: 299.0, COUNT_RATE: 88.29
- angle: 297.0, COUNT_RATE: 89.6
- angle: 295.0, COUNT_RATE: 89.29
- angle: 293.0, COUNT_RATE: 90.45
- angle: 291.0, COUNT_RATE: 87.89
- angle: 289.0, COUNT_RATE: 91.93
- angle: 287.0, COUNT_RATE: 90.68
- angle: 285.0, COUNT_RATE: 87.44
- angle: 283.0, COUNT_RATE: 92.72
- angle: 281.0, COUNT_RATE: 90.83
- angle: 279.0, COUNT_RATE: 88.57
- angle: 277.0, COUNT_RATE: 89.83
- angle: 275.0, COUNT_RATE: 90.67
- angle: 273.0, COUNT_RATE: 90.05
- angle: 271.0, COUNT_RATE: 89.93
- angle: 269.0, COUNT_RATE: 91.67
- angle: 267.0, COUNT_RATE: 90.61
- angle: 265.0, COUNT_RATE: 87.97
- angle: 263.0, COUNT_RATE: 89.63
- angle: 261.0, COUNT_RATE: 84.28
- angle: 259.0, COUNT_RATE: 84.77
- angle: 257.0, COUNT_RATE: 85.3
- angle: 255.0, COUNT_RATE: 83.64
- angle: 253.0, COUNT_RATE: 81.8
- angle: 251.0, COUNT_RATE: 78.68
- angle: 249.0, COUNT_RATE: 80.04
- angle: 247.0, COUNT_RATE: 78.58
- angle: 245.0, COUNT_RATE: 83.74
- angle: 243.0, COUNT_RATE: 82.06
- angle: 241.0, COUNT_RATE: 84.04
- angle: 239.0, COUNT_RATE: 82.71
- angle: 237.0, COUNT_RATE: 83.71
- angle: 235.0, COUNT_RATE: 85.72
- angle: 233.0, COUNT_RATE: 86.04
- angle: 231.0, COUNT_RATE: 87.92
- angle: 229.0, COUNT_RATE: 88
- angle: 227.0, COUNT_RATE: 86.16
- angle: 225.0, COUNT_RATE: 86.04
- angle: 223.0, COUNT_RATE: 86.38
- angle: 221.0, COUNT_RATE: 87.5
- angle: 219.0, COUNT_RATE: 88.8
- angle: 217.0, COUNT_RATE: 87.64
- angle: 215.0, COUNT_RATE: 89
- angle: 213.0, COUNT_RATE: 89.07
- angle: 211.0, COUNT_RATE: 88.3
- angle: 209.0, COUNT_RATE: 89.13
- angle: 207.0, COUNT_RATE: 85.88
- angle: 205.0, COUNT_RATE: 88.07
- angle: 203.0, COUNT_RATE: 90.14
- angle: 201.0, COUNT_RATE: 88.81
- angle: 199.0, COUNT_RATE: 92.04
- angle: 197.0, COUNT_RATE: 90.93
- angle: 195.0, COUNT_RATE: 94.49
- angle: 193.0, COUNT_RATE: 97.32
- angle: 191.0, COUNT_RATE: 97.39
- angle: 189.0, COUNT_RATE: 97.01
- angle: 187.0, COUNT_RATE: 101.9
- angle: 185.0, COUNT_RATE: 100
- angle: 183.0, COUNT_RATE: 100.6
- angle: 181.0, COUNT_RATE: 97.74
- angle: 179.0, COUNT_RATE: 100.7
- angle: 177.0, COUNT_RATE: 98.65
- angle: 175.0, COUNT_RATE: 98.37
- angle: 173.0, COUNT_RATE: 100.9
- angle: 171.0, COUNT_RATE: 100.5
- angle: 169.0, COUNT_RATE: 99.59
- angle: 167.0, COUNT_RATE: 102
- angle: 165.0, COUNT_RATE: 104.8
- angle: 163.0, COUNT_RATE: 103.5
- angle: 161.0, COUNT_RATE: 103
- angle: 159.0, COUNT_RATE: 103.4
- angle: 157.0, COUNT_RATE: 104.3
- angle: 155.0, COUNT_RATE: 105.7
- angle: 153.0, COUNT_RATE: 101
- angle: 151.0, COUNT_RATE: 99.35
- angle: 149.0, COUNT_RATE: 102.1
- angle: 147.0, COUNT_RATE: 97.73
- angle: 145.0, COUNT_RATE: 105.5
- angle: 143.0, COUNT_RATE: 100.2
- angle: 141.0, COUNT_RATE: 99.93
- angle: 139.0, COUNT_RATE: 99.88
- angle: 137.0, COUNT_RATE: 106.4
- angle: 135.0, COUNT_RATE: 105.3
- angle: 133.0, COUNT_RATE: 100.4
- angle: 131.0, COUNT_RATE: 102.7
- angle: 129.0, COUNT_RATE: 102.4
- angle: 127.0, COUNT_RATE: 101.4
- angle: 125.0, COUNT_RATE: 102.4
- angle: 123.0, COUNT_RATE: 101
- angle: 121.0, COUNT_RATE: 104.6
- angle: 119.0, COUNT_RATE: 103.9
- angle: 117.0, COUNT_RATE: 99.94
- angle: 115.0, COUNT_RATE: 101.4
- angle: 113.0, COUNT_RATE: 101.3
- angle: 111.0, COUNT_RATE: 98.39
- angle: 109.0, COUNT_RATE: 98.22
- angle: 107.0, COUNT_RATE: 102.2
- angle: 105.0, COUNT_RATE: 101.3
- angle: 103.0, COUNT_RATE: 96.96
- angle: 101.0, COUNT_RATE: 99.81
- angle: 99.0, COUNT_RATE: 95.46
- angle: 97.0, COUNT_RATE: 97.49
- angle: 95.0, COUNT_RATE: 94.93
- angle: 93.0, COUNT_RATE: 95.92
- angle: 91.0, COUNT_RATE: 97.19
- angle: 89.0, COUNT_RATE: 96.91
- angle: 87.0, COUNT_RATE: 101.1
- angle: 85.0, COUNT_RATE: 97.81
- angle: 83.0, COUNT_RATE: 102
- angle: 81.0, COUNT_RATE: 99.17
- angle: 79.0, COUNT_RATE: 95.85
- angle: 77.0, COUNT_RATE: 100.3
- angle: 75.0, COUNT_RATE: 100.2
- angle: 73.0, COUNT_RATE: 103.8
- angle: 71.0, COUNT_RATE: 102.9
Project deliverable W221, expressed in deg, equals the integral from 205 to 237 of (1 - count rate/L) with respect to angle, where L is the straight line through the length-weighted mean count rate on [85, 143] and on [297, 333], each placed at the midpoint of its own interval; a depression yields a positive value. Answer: 2.09 deg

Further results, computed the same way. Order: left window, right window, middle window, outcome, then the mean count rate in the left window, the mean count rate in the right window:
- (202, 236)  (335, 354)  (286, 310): -1.0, 87.6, 85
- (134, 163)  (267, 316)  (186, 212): 1.5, 102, 89.5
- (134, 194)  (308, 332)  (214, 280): 5.2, 101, 86.7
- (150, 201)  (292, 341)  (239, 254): 2.0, 99.6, 87.6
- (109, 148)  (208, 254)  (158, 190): -2.2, 102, 85.3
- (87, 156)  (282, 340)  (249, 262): 1.3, 101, 88.1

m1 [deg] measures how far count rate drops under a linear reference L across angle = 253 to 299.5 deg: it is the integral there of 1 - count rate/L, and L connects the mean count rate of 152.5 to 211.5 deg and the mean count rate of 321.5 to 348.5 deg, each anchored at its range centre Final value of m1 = 0.95 deg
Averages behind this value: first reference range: 97.6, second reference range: 86.4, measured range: 88.8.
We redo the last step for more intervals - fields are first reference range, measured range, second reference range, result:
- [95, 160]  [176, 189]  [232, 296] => -0.6 deg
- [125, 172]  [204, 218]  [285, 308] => 1.2 deg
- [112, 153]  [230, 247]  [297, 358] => 1.7 deg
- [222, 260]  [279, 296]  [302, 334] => -0.8 deg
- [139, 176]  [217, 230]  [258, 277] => 0.9 deg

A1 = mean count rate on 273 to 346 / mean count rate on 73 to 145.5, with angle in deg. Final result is 0.9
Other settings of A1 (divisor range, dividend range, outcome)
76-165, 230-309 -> 0.87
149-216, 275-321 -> 0.92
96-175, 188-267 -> 0.86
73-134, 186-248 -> 0.89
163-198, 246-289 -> 0.88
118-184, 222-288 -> 0.85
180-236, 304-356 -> 0.95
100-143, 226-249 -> 0.83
